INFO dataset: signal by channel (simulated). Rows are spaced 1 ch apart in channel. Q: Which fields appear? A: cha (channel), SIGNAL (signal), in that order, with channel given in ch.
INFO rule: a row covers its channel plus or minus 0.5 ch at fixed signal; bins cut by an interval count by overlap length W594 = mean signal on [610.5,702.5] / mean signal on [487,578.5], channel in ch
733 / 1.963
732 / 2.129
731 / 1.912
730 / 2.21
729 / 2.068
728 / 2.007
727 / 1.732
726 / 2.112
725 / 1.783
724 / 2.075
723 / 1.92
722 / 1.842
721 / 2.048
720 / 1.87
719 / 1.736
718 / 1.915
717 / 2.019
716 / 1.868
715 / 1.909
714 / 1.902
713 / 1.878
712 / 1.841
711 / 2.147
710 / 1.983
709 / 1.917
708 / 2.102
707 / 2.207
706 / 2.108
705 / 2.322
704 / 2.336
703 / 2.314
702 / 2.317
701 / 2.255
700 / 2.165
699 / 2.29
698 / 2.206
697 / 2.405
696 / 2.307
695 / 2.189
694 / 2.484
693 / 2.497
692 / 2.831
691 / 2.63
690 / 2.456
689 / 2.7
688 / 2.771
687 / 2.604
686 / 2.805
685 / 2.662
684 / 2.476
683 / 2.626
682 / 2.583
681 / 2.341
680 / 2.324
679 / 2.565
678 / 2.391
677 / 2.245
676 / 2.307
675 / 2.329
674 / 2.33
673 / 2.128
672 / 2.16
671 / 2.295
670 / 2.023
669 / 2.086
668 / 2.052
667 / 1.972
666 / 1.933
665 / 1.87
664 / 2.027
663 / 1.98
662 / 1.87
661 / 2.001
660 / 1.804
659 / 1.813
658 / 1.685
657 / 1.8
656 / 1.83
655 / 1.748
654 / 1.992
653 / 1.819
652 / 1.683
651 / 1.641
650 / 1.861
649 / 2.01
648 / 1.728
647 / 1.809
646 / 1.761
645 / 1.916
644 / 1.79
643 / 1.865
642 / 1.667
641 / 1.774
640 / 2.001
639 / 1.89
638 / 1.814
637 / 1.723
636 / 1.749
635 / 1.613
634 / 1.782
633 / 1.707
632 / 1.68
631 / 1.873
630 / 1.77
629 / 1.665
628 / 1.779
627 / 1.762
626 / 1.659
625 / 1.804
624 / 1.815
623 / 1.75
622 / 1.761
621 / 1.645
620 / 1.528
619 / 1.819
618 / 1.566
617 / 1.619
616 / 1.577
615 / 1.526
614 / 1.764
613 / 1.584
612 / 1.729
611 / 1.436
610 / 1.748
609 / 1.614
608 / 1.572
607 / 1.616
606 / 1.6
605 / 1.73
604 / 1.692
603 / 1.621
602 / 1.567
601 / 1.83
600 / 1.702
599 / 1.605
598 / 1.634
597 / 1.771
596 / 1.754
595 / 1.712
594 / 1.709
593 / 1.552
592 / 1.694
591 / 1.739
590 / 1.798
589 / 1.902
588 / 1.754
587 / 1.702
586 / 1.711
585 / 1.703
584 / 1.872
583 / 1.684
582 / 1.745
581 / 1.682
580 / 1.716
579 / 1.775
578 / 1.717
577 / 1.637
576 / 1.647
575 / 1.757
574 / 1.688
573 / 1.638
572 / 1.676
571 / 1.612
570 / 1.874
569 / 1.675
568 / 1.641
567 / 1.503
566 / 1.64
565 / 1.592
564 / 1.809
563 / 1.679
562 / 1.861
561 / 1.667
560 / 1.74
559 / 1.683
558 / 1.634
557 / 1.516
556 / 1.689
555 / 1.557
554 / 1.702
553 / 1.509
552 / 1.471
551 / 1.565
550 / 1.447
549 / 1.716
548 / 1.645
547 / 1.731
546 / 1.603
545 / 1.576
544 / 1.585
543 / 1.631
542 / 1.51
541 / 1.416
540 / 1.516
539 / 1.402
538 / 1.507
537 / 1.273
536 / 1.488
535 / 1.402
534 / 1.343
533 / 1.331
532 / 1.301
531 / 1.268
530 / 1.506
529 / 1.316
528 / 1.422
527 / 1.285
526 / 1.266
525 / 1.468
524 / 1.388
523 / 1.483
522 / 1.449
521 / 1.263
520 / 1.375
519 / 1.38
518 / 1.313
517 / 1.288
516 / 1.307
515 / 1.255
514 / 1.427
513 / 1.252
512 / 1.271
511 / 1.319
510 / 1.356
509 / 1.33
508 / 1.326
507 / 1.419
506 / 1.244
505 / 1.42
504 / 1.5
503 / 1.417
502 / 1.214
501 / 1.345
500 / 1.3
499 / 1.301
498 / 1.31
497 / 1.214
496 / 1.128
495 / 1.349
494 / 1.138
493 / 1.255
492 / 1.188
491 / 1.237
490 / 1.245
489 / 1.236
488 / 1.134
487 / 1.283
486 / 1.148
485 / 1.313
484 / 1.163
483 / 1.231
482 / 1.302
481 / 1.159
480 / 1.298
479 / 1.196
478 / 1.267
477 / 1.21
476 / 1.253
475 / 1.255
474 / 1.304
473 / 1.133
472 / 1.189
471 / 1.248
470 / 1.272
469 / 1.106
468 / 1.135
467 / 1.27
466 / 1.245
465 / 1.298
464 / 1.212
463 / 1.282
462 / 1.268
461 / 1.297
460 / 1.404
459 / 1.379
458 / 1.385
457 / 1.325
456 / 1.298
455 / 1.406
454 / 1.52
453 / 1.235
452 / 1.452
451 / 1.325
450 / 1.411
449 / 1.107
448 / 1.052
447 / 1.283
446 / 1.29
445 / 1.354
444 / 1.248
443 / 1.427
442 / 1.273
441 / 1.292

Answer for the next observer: 1.38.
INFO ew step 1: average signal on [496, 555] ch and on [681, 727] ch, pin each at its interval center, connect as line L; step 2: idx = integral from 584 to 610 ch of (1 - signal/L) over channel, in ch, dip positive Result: 0.57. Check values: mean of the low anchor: 1.41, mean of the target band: 1.7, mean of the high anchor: 2.23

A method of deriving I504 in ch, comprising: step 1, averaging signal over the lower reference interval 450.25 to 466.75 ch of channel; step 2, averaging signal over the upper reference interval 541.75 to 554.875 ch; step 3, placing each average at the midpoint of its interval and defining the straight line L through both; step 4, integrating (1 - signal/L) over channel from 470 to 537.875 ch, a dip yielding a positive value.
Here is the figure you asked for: 7.7 ch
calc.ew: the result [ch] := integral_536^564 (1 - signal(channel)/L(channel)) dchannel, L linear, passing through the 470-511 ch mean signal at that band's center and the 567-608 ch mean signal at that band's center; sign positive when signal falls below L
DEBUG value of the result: -1.0 ch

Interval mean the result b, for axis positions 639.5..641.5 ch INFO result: 1.89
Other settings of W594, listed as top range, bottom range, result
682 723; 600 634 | 1.34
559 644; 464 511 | 1.36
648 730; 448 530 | 1.65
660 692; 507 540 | 1.70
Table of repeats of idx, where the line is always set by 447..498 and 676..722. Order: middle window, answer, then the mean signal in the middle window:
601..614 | 1.6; 1.64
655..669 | 1.4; 1.9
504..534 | 2.4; 1.35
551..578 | 0.2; 1.66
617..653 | 4.1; 1.76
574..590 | 0.1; 1.73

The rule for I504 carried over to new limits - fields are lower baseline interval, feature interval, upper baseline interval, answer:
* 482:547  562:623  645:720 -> 1.02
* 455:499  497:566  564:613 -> 0.54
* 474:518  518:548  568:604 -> 0.46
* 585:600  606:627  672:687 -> 2.81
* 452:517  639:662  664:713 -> 3.17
